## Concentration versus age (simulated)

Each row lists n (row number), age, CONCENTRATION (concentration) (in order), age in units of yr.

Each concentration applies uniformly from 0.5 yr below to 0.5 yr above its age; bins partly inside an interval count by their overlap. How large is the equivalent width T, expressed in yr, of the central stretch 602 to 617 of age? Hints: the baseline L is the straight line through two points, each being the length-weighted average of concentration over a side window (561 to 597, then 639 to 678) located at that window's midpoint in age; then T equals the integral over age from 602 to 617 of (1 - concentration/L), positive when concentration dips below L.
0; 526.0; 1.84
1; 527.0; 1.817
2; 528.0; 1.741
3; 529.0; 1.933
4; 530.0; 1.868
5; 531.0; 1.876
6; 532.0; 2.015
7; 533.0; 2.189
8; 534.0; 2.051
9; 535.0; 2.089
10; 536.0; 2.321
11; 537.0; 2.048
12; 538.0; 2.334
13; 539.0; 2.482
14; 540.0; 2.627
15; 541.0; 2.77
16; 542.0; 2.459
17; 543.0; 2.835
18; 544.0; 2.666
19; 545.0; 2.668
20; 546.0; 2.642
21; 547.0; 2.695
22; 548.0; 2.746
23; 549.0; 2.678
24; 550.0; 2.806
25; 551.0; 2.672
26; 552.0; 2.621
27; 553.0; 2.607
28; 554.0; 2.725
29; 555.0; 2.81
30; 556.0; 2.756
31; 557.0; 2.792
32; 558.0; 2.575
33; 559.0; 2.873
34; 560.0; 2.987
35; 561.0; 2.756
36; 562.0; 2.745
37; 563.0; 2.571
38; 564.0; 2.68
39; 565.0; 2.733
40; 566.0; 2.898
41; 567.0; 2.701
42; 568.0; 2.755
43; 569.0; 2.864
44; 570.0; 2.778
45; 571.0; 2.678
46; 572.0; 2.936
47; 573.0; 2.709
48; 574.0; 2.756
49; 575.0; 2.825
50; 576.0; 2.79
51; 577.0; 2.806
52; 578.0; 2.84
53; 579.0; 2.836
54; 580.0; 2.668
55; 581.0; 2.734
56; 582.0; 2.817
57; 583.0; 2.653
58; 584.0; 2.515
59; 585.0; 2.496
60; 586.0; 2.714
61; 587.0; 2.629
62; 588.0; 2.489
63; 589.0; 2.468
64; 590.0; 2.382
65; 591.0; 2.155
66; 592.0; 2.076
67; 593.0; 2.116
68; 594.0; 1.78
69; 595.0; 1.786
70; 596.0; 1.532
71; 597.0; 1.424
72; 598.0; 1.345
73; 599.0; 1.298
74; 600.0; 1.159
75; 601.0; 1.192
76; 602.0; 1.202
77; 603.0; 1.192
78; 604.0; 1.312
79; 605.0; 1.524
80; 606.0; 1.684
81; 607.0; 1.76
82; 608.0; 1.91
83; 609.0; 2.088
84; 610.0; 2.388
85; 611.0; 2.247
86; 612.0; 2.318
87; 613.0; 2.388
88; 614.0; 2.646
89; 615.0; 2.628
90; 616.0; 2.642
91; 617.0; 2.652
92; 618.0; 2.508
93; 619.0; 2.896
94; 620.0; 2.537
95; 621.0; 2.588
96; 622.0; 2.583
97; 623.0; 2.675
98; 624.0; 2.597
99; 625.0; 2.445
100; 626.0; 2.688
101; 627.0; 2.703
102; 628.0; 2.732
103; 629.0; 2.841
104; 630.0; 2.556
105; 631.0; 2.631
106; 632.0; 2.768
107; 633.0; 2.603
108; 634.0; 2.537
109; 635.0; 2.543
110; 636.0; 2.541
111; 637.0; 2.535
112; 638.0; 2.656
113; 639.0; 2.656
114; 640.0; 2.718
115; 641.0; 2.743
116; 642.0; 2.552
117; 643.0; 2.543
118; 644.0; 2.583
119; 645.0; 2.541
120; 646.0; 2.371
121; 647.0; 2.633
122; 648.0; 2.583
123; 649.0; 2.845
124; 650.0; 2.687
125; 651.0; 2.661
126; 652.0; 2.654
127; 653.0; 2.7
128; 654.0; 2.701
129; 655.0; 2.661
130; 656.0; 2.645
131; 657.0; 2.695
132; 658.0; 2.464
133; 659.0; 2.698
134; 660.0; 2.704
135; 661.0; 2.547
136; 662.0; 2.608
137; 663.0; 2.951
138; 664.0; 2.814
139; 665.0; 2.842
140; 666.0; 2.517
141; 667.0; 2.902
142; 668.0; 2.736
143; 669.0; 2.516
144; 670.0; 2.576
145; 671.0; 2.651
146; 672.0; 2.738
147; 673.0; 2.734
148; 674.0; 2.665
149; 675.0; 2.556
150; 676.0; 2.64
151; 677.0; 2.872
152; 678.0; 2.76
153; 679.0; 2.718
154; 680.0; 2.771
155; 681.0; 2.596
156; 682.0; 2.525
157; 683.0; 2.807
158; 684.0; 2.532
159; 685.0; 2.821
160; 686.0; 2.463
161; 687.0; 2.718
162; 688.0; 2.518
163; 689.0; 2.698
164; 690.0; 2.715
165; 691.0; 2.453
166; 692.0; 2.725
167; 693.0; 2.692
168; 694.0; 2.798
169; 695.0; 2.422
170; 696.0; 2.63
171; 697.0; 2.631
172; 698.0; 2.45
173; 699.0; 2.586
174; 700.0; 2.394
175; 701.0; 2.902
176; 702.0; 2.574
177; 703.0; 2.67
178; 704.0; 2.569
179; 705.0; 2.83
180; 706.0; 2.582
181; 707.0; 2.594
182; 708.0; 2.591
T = 3.2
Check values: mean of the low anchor 2.56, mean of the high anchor 2.67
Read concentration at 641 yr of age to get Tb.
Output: 2.743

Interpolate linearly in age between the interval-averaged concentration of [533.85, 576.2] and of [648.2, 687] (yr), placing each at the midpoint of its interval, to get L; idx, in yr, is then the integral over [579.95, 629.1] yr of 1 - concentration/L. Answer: 8.6 yr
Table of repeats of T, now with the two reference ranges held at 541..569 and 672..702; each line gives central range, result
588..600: 3.79 yr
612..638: 0.68 yr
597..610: 5.74 yr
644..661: 0.21 yr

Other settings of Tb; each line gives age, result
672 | 2.738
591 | 2.155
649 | 2.845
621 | 2.588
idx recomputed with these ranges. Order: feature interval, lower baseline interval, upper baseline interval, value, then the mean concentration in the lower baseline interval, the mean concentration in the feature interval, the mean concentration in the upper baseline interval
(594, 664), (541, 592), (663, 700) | 8.0 yr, 2.69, 2.37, 2.66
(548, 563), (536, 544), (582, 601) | -2.3 yr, 2.51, 2.74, 2.05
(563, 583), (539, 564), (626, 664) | -0.6 yr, 2.71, 2.77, 2.65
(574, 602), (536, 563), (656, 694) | 4.5 yr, 2.66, 2.23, 2.68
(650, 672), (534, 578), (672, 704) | -0.2 yr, 2.68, 2.68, 2.65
